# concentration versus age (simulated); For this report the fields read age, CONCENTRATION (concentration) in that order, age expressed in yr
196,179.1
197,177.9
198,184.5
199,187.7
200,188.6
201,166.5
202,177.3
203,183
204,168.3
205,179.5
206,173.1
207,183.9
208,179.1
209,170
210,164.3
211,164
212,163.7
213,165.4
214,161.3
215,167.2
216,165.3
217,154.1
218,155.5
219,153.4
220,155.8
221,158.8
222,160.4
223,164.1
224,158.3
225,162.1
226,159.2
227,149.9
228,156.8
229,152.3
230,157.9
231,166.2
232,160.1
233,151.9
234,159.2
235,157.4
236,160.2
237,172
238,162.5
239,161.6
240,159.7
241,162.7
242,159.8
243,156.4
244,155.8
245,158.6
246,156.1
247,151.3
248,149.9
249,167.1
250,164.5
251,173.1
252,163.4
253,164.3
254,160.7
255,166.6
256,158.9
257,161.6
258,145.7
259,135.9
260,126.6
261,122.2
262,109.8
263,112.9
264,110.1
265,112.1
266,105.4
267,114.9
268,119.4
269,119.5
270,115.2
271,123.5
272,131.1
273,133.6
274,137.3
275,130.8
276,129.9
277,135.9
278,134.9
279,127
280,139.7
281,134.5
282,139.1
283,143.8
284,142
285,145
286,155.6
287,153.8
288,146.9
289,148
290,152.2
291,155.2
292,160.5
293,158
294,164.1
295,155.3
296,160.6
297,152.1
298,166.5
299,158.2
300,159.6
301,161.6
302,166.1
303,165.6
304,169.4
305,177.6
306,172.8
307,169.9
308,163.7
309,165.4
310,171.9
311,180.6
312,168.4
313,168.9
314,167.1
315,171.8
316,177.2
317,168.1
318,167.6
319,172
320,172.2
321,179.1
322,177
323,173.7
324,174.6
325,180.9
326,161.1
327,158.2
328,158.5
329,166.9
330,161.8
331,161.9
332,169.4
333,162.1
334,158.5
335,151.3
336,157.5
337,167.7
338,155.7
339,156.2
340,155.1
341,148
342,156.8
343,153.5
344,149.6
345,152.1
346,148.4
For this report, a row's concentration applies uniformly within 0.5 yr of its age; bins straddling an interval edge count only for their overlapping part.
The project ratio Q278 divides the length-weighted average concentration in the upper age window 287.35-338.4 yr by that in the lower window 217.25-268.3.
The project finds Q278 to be 1.09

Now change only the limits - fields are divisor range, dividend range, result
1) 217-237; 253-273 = 0.82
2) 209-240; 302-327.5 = 1.07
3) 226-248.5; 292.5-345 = 1.04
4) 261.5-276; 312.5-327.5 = 1.43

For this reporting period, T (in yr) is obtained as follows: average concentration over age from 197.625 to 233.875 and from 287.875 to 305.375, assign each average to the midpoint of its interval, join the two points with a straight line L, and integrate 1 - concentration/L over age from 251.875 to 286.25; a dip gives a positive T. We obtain 5.9 yr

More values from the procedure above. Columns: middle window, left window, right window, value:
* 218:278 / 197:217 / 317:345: 7.9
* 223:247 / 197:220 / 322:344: 1.4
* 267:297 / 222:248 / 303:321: 4.6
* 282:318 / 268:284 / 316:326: -1.8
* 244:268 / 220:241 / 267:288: 0.6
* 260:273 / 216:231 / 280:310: 3.3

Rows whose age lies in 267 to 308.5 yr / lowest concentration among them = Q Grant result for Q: 114.9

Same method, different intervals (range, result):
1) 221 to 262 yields 109.8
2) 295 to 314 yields 152.1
